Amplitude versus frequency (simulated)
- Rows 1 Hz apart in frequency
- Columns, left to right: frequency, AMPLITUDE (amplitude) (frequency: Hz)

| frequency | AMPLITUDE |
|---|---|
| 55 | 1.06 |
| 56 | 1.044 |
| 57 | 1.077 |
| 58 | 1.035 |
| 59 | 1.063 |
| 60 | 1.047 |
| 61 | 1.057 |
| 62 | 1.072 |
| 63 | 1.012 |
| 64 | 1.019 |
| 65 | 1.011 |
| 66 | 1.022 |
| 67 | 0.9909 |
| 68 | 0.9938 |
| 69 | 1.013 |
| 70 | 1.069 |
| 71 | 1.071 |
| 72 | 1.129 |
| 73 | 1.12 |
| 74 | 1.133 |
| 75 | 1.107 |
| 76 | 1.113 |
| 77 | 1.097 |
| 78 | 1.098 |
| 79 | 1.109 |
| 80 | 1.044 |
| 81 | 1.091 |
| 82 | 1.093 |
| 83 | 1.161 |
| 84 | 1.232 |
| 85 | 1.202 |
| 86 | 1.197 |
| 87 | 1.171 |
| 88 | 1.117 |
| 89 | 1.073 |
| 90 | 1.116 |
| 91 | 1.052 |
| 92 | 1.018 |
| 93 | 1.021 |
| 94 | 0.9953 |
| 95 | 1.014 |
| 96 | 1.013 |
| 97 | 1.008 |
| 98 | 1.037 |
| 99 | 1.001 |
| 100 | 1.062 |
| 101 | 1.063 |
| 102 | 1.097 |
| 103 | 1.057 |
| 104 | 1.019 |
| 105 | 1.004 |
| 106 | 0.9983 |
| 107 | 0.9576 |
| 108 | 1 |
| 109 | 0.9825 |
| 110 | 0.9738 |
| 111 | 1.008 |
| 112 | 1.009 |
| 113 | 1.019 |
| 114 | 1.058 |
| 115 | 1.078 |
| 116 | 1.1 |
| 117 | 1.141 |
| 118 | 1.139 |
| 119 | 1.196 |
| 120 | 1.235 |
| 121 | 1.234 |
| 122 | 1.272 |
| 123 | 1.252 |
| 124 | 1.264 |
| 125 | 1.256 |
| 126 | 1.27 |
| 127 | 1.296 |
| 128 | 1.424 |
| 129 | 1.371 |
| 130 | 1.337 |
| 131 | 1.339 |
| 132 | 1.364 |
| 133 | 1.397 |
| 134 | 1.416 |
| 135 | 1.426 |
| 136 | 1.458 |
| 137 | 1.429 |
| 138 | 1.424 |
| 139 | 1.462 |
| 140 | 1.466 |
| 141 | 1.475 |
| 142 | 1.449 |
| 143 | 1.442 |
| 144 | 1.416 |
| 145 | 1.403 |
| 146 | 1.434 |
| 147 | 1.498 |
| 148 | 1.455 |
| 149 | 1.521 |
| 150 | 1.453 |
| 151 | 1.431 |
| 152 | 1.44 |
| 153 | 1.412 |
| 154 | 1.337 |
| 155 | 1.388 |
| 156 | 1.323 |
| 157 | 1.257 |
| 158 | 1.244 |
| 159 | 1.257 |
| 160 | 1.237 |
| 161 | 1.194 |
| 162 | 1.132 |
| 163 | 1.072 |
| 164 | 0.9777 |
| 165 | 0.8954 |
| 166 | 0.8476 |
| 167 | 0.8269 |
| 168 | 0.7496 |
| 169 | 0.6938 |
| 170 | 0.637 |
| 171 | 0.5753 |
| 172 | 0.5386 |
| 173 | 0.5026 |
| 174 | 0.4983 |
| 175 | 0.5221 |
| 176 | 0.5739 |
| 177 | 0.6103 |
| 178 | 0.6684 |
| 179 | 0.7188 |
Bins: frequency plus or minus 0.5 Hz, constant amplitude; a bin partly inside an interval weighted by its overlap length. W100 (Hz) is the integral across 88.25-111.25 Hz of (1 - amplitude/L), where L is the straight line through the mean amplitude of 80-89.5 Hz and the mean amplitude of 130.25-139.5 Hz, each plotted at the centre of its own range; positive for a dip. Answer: 3.7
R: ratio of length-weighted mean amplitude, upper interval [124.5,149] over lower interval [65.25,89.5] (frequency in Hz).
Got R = 1.3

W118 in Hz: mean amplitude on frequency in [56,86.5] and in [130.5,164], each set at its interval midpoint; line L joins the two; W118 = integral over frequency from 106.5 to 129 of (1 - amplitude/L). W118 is 2.0 Hz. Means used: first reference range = 1.08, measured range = 1.15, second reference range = 1.37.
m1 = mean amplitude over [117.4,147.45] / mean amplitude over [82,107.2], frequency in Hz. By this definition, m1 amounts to 1.3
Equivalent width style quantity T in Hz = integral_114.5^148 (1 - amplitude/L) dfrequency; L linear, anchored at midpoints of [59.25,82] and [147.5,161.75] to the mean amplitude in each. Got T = -1.78 Hz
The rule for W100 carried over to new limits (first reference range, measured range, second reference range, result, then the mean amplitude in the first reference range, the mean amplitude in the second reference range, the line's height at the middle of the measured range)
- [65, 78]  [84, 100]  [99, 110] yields -0.52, 1.07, 1.02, 1.04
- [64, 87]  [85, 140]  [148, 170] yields -1.70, 1.1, 1.17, 1.13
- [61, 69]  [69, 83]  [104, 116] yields -1.09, 1.02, 1.01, 1.02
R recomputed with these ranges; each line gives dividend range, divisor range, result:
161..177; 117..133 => 0.58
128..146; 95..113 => 1.39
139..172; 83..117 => 1.15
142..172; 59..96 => 1.10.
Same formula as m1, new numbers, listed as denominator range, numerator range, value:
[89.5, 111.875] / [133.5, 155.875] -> 1.40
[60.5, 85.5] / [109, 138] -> 1.15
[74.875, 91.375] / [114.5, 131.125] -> 1.11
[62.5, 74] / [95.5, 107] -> 0.99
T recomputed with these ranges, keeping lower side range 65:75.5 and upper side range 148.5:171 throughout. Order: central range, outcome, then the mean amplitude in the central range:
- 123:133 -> -1.9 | 1.32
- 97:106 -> 0.4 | 1.04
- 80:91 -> -0.6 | 1.14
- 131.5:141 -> -2.6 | 1.43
